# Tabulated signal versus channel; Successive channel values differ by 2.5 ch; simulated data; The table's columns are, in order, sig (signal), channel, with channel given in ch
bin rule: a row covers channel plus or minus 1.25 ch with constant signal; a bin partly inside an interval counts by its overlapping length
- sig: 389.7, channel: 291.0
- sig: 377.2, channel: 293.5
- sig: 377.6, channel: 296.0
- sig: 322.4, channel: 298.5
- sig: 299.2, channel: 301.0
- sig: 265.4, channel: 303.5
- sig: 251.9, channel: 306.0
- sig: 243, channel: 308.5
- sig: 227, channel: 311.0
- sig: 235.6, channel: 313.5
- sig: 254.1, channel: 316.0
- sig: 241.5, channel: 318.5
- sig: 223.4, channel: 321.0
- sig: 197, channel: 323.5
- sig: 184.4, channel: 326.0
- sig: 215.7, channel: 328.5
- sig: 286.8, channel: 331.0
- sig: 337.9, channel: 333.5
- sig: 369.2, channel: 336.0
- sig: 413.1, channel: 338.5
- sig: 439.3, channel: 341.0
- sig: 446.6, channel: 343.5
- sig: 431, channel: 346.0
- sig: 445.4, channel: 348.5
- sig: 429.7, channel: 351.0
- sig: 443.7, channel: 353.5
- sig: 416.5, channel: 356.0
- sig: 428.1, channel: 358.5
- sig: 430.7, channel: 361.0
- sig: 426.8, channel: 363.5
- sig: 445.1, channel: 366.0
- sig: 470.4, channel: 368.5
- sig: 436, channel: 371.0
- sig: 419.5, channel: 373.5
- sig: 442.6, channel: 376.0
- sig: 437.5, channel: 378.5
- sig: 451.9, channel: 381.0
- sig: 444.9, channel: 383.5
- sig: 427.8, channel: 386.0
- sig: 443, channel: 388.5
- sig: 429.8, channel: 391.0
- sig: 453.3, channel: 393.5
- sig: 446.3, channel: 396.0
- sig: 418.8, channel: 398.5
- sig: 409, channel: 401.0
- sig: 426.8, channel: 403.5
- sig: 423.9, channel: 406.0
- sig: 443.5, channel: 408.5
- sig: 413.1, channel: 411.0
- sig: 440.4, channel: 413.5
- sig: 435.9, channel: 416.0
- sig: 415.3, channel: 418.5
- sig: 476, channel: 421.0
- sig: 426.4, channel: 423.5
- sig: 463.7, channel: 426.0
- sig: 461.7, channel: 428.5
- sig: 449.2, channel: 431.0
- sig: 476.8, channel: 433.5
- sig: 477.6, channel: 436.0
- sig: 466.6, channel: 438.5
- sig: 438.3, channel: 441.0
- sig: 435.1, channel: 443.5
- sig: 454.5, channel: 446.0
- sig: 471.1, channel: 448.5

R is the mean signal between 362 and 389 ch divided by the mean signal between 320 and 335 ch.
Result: 1.81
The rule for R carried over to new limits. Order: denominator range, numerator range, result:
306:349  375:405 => 1.45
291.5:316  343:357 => 1.50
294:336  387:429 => 1.64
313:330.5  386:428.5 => 1.95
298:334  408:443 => 1.80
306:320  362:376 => 1.82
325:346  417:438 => 1.33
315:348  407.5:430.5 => 1.41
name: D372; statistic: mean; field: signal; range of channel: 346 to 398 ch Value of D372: 438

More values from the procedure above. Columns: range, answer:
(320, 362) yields 361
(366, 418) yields 436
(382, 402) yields 435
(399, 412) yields 423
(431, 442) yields 464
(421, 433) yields 455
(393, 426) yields 434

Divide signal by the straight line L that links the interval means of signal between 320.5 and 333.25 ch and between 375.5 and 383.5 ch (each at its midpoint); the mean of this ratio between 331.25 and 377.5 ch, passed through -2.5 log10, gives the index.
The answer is -0.25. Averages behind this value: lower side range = 230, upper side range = 444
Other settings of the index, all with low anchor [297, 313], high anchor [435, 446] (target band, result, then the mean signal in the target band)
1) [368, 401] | -0.165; 438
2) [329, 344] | -0.185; 371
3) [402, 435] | -0.047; 443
